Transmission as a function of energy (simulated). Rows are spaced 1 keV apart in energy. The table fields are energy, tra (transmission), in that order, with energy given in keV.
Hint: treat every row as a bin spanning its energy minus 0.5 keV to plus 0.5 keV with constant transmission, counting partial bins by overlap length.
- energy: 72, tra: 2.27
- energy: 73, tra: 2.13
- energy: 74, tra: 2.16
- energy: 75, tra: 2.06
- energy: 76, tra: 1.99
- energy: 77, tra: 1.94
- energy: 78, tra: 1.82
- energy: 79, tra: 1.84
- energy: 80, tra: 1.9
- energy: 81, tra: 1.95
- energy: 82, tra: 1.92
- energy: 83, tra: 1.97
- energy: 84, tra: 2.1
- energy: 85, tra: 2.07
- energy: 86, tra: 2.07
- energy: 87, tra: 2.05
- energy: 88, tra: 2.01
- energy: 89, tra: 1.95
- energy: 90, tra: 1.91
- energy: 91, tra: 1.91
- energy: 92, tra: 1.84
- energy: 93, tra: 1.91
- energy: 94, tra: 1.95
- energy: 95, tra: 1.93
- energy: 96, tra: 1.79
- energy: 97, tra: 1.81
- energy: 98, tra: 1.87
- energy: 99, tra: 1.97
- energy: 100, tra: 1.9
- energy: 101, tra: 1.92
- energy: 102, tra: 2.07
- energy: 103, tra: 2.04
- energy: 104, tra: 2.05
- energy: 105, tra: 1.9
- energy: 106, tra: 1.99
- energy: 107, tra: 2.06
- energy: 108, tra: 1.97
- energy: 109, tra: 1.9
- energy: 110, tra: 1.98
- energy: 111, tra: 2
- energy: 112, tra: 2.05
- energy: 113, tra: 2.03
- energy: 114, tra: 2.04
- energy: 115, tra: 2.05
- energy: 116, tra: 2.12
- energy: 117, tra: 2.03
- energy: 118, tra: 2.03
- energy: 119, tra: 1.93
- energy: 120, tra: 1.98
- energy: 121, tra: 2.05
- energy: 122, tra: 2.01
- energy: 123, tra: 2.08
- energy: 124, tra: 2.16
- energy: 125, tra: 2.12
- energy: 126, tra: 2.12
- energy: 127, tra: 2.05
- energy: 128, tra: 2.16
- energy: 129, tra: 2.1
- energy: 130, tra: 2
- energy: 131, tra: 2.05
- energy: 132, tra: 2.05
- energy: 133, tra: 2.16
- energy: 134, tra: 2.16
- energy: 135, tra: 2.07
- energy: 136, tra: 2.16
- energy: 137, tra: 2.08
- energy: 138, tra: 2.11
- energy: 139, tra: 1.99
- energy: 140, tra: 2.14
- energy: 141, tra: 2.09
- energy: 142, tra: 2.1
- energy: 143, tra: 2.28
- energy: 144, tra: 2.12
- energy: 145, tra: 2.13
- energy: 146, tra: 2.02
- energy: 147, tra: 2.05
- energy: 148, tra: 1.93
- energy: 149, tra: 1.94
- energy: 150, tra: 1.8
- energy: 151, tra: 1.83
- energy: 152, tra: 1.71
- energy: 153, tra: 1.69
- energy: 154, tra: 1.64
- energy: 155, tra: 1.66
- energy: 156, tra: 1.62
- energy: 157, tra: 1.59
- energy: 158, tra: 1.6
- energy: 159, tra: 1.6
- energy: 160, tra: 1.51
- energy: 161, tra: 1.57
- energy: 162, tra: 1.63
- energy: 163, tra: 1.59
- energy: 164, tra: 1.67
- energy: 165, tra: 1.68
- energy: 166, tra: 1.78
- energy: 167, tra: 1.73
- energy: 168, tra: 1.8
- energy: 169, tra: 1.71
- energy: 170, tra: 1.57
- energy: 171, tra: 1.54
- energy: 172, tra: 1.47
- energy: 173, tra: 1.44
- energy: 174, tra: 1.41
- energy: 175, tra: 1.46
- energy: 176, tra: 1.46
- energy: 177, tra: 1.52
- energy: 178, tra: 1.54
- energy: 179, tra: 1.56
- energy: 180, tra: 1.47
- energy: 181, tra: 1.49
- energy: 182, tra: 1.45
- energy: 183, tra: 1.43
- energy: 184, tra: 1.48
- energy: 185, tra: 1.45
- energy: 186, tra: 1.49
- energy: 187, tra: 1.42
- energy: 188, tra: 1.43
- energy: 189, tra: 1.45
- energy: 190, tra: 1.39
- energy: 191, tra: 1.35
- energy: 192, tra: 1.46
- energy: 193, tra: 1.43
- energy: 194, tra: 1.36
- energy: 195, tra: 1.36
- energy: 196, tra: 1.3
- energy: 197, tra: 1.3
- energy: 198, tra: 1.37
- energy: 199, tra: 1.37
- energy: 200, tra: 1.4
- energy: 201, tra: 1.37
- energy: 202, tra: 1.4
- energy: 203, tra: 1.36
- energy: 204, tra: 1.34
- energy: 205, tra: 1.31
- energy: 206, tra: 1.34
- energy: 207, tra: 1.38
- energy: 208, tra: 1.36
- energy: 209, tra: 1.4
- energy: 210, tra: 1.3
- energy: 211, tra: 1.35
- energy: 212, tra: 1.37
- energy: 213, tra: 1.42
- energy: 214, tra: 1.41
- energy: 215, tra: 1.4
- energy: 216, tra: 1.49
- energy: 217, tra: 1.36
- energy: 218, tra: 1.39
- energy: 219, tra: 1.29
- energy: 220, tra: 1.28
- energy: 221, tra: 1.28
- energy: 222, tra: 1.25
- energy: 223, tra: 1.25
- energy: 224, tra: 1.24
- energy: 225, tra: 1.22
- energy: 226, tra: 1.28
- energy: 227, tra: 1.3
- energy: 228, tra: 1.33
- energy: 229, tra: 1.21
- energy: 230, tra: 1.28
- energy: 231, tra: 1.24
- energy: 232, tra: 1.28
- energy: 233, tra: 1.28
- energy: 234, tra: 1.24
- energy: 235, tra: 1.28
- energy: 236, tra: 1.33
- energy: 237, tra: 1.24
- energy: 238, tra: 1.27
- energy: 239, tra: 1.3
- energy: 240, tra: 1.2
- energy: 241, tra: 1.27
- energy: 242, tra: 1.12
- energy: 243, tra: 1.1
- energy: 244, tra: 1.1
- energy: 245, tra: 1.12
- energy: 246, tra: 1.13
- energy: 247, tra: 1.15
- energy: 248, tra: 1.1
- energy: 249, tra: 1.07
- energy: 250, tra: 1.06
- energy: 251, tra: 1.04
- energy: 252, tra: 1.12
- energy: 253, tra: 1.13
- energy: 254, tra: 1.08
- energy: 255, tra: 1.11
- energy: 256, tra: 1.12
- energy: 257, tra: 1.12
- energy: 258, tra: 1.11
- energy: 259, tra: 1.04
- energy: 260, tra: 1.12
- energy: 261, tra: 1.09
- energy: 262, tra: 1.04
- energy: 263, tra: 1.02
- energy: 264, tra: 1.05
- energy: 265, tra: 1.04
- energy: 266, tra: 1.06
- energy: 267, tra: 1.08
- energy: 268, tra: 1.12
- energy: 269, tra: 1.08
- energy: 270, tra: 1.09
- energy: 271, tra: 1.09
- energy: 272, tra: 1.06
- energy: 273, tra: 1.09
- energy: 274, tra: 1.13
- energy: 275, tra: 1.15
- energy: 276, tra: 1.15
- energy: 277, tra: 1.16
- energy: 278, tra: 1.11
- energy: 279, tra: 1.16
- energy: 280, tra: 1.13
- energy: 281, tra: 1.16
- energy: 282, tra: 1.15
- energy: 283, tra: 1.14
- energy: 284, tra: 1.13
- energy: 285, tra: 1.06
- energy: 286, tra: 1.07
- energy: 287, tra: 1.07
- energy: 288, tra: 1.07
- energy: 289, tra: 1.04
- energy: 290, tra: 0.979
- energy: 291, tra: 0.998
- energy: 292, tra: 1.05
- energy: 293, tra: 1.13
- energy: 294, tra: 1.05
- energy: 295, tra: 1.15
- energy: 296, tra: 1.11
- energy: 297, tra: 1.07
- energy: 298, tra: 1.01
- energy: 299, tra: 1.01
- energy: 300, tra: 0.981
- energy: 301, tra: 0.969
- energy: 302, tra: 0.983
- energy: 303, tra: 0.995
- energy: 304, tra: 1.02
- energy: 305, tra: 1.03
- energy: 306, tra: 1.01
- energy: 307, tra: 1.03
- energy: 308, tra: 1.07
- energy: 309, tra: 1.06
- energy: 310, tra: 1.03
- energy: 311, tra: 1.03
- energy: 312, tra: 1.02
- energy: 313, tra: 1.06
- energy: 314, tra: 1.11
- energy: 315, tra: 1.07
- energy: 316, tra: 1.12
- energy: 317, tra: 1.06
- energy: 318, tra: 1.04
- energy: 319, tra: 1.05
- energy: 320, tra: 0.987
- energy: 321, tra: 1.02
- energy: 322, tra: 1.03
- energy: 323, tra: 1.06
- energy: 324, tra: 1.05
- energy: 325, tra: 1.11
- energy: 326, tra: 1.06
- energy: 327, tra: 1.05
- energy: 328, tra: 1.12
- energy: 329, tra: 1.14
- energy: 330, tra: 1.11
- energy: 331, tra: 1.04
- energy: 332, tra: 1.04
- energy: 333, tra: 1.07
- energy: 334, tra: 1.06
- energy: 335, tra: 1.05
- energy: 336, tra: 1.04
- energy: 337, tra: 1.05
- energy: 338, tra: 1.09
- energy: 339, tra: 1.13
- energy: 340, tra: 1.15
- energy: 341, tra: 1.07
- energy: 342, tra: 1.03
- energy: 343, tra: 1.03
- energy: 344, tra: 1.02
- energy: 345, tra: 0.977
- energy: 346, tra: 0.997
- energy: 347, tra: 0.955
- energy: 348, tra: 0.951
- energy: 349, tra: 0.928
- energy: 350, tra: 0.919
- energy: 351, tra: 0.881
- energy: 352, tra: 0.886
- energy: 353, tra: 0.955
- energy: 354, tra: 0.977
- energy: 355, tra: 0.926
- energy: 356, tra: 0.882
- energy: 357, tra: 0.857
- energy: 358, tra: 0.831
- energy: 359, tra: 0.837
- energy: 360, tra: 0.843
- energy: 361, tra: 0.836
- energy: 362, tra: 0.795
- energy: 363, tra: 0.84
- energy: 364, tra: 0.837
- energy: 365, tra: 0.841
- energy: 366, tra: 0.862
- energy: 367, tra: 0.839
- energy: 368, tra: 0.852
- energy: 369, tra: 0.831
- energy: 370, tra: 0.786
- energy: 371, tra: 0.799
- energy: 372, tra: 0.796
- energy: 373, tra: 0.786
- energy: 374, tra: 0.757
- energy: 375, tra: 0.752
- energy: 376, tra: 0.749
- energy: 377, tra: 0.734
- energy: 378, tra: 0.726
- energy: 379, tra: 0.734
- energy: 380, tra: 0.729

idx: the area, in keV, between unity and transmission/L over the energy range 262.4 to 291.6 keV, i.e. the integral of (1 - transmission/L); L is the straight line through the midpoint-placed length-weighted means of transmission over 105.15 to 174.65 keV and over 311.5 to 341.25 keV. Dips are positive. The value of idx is 4.5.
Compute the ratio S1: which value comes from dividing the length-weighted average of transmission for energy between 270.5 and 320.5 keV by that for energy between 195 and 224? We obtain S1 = 0.79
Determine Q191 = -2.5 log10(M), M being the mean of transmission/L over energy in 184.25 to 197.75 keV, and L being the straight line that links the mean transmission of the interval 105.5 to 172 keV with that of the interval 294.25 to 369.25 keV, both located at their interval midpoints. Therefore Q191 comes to 0.19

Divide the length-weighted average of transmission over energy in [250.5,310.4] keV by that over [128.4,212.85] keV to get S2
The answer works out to 0.65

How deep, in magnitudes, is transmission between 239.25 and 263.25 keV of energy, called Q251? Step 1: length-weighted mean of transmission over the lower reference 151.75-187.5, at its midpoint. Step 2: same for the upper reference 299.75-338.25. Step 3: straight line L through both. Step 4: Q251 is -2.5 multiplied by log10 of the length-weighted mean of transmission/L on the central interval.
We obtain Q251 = 0.16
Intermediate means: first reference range 1.57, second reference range 1.05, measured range 1.11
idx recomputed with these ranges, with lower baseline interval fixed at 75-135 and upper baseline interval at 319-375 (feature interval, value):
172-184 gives 1.5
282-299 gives 1.8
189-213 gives 3.3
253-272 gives 3.4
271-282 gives 1.1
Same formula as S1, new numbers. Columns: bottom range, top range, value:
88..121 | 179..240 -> 0.69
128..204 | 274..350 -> 0.63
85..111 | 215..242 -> 0.66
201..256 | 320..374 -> 0.76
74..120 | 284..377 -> 0.50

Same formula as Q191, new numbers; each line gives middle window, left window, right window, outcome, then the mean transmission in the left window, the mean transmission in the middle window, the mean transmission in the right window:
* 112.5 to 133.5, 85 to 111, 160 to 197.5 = -0.14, 1.95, 2.06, 1.5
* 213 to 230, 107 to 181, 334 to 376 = 0.16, 1.87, 1.31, 0.914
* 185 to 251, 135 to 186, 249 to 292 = 0.07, 1.73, 1.3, 1.09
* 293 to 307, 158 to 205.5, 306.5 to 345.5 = 0.10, 1.48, 1.03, 1.06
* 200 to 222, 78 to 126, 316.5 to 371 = 0.13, 1.98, 1.36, 0.974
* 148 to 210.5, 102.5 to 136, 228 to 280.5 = 0.09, 2.05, 1.51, 1.14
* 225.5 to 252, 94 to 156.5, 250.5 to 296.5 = 0.09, 2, 1.2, 1.09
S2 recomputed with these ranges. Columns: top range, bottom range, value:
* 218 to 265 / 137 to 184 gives 0.69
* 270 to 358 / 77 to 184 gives 0.56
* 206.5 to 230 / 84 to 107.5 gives 0.68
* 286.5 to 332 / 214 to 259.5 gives 0.86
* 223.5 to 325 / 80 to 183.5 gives 0.59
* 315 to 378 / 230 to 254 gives 0.81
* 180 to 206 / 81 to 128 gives 0.70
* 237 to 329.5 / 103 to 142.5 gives 0.53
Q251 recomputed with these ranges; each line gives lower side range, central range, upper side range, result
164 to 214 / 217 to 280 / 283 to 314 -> 0.06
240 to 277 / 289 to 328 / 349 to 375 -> -0.07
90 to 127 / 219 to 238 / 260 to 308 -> 0.08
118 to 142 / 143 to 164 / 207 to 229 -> 0.07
